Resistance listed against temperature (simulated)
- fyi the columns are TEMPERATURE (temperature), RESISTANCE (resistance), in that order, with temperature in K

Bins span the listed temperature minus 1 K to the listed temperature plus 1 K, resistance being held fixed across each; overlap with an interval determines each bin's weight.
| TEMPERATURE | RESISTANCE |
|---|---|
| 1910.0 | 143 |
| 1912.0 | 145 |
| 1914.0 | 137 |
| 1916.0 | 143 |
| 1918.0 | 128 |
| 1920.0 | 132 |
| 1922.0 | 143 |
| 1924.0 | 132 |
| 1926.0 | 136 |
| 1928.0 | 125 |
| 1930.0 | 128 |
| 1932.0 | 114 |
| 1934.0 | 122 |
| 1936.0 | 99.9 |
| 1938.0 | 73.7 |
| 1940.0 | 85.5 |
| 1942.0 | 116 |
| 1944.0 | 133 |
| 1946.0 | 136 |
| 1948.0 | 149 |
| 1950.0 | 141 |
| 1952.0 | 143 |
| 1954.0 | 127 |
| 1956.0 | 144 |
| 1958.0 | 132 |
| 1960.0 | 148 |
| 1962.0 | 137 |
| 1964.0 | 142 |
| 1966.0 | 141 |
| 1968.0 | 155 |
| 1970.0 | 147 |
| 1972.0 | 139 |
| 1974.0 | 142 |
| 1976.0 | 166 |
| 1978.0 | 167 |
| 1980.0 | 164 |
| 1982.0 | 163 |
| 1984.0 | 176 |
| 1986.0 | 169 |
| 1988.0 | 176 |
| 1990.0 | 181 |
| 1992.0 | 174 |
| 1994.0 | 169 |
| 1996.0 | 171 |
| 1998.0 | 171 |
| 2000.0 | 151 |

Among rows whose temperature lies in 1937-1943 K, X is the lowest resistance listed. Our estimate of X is 73.7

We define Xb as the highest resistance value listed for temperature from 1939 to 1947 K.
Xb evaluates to 136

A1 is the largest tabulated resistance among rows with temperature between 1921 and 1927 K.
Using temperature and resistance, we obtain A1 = 143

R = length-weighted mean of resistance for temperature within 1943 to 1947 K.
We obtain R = 134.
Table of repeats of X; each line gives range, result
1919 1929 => 125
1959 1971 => 137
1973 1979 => 142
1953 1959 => 127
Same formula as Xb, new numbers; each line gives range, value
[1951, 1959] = 144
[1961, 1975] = 155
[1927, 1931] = 128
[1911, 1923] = 145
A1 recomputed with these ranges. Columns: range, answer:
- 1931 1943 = 122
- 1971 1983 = 167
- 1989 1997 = 181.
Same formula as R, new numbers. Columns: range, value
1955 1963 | 140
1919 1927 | 136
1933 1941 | 95.3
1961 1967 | 140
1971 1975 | 140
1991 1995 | 172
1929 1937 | 116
